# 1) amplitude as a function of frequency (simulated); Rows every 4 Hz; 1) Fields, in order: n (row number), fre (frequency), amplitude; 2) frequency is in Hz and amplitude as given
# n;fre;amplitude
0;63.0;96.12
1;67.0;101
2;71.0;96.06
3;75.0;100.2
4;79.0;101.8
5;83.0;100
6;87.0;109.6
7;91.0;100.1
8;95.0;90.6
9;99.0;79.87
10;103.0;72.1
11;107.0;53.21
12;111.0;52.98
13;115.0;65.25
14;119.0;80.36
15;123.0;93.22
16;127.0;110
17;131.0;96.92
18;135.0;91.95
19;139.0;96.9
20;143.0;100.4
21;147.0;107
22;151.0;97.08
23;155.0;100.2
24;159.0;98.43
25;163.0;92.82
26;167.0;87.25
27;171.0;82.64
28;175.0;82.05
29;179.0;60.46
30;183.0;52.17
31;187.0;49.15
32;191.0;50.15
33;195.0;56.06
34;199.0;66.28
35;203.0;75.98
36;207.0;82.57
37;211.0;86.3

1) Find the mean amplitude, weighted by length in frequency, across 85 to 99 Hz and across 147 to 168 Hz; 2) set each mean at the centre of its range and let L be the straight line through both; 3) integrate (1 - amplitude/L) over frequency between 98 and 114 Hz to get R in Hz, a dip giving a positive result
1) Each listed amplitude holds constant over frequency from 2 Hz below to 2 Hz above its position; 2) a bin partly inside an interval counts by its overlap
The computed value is 5.5 Hz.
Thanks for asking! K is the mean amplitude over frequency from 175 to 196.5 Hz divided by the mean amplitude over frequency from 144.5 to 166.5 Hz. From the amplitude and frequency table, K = 0.57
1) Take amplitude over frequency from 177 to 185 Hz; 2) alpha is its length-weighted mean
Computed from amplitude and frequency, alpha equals 56.3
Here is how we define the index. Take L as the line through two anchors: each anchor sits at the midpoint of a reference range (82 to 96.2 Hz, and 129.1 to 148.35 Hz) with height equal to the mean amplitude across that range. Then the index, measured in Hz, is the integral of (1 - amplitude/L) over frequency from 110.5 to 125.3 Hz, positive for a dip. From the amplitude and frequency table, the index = 3.5 Hz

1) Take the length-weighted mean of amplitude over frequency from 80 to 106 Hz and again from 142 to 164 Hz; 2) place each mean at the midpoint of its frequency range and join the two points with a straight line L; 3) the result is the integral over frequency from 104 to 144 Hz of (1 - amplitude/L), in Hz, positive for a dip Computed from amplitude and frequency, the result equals 5.1 Hz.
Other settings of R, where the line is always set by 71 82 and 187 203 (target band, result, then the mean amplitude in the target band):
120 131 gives -2.12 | 98.8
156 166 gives -3.49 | 95.2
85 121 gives 5.14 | 78.2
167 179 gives -2.35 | 79.5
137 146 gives -2.60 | 99.6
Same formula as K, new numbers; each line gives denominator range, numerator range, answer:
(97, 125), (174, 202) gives 0.83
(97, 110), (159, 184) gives 1.18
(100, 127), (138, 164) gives 1.36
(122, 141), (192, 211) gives 0.72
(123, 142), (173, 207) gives 0.64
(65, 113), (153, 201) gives 0.83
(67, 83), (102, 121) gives 0.65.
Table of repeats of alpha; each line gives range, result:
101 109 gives 62.7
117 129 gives 94.5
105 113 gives 53.1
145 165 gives 99.1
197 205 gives 71.1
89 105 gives 85.7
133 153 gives 98.7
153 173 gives 92.3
